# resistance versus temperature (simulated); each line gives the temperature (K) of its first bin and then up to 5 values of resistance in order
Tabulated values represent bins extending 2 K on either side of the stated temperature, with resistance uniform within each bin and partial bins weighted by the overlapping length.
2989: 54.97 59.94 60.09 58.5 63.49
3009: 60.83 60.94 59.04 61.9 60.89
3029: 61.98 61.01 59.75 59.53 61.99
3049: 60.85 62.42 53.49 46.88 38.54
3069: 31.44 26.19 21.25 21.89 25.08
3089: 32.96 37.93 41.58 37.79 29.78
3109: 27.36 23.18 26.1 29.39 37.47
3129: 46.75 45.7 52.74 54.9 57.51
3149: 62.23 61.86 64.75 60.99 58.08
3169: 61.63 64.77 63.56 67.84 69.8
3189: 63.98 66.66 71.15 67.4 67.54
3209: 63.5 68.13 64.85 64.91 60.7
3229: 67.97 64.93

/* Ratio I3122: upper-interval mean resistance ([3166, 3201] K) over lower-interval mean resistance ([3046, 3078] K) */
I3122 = 1.50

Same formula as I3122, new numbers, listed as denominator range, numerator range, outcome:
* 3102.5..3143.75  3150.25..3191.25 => 1.69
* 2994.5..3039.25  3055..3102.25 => 0.57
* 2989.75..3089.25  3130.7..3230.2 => 1.23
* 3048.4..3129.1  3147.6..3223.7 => 1.83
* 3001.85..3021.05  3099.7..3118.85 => 0.47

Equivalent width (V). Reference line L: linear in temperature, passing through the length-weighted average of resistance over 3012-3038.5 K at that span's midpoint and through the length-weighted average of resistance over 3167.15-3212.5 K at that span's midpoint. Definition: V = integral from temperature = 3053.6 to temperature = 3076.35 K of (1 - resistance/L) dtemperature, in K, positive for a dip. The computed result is 8.2 K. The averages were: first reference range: 60.8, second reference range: 66.2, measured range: 39.7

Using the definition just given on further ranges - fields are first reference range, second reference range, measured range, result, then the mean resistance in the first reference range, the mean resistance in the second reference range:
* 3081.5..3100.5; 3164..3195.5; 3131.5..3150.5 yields -1.2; 33.7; 64.8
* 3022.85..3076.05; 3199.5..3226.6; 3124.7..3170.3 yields 3.2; 52.1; 65.3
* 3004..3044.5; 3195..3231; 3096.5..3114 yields 8.7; 60.9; 66.2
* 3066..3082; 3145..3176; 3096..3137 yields 7.9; 26.2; 61.8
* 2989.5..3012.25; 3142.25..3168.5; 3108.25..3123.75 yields 8.6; 60.2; 60.8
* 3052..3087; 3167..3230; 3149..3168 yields -1.7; 35.6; 65.9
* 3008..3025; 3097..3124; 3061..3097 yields 8.1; 60.7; 30.2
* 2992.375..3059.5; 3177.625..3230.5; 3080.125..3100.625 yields 9.7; 60.3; 66.4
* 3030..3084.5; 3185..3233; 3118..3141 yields 5.4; 46.2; 66.2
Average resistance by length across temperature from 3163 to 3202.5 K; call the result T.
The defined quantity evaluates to 65.5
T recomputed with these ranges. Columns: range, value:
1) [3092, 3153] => 41.4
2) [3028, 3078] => 50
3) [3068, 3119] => 29.4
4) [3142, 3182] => 62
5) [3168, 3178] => 63.5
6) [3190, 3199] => 68.4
